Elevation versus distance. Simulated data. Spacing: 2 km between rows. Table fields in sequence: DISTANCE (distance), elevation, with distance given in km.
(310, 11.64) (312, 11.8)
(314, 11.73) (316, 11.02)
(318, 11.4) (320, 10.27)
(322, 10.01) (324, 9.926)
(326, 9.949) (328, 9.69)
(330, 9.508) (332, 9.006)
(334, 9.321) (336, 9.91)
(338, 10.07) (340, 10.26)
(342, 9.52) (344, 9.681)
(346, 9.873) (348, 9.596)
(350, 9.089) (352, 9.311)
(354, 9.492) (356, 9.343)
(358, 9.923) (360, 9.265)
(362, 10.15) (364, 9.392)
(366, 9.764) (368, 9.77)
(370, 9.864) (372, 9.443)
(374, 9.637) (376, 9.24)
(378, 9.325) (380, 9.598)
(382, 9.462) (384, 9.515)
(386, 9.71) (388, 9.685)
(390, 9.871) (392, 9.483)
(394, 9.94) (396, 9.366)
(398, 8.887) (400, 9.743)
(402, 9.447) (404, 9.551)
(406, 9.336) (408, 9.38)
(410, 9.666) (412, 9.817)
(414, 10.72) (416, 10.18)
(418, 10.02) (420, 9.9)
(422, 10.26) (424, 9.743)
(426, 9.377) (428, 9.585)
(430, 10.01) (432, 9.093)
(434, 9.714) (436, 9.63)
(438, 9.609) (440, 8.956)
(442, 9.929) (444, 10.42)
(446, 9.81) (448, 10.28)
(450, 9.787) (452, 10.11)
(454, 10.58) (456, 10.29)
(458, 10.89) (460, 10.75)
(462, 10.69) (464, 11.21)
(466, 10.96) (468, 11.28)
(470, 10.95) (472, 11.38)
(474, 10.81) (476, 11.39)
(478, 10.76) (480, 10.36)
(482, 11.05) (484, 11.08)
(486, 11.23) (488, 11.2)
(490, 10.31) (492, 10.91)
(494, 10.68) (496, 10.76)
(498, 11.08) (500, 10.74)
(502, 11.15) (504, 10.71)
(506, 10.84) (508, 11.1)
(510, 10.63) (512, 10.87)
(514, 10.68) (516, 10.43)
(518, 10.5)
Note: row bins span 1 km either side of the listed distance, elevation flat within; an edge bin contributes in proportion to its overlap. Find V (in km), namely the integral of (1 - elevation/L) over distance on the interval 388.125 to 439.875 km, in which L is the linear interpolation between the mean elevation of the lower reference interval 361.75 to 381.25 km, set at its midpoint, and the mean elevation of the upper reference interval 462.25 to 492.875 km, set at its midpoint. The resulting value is 2.39 km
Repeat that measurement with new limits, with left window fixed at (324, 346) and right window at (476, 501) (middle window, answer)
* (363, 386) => 1.0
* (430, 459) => 1.7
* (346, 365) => 0.7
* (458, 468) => -0.2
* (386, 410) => 1.5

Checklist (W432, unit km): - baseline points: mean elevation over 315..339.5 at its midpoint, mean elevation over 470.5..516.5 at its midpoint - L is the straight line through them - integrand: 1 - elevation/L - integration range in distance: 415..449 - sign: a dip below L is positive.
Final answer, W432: 2.5 km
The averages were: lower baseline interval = 10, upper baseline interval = 10.9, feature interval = 9.8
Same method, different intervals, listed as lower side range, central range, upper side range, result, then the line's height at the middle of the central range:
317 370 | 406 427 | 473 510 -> 0.9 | 10.3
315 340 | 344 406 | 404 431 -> 2.3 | 9.92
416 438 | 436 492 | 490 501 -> -1.5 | 10.3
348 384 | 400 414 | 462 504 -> 0.6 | 10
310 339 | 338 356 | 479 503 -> 1.3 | 10.4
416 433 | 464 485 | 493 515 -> -1.1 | 10.4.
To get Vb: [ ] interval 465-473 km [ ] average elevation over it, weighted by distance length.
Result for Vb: 11.1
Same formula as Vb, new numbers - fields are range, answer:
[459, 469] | 11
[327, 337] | 9.49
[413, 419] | 10.3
